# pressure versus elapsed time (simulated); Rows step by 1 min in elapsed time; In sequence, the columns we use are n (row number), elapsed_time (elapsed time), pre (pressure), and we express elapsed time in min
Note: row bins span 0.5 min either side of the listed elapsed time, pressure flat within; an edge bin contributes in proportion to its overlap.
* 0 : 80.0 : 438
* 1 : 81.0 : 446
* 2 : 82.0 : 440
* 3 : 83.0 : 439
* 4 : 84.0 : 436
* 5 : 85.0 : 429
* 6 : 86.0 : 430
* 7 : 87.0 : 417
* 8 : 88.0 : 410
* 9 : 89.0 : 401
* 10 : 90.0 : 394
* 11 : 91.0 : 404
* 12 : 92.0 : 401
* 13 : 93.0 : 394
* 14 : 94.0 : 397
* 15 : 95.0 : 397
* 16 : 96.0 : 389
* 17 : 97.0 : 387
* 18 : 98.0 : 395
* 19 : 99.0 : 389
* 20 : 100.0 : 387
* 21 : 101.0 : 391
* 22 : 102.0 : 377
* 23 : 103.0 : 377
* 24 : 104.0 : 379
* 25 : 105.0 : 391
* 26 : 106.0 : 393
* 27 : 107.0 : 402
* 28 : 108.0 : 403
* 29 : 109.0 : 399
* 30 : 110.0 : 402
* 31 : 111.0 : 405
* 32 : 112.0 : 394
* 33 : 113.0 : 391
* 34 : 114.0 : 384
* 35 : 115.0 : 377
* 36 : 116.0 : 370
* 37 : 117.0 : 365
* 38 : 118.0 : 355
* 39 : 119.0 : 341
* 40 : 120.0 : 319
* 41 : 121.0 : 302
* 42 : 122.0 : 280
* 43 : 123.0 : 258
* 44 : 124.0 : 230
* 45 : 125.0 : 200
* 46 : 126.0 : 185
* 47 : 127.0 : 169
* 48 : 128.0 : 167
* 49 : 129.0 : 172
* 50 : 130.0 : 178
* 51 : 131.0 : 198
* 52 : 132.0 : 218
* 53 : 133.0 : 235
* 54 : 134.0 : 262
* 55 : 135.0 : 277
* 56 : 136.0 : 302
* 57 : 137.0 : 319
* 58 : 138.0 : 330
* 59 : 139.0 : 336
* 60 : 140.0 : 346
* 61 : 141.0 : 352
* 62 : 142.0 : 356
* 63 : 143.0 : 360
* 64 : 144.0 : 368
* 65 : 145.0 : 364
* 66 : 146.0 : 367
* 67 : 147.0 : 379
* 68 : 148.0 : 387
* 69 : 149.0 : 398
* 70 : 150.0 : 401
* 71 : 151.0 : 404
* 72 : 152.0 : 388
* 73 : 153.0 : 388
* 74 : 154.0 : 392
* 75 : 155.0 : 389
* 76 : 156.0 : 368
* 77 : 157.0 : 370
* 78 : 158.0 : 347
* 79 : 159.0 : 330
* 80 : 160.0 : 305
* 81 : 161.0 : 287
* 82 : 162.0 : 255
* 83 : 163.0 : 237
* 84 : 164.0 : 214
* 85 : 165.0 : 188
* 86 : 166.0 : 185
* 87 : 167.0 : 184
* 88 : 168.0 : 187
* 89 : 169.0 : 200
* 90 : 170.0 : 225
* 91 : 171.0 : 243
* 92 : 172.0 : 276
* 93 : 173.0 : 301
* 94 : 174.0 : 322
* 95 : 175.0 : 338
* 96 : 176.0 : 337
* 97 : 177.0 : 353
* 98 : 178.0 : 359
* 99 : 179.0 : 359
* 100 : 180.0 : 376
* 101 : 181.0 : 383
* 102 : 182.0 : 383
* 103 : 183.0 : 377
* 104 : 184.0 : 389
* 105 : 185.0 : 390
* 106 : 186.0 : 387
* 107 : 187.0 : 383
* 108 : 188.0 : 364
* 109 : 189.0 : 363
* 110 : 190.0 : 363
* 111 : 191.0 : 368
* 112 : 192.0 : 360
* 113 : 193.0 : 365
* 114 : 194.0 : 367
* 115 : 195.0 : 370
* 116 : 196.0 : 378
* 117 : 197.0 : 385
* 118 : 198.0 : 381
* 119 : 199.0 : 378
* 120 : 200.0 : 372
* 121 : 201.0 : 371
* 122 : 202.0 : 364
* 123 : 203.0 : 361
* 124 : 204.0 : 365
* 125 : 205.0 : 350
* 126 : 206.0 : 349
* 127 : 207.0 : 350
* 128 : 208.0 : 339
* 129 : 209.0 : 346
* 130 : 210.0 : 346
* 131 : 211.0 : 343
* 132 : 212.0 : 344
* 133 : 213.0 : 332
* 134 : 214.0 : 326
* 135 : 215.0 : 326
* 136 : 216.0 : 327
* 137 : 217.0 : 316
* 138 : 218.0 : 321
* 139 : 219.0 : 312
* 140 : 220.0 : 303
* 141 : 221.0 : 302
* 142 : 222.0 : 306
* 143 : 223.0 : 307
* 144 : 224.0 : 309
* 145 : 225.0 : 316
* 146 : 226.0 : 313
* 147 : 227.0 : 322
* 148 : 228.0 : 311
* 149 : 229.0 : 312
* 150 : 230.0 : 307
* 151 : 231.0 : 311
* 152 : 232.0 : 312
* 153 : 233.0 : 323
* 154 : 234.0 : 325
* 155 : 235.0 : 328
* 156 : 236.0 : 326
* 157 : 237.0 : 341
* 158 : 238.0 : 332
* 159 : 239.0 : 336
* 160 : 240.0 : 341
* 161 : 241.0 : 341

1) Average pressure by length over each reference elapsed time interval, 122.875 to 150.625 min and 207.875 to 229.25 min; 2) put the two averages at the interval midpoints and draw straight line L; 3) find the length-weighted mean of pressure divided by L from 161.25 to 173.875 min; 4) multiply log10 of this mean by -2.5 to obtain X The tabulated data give 0.30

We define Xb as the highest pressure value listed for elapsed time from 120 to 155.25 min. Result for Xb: 404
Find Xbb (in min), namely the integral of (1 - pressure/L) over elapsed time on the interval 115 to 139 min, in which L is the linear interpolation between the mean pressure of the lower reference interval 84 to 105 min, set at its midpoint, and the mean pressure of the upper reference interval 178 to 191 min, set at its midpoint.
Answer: 7.6 min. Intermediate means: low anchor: 398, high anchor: 375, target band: 266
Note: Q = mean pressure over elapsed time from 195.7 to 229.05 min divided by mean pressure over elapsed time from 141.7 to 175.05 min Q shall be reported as 1.1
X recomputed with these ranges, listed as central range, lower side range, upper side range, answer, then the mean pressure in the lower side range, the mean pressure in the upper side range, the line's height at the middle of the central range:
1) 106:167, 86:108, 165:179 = 0.04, 395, 270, 329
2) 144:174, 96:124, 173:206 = 0.18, 369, 366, 367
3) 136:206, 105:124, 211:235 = -0.01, 361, 317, 338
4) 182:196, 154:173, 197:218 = -0.18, 270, 349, 316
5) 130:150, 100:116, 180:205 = 0.19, 390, 373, 384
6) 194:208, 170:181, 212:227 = -0.15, 324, 317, 320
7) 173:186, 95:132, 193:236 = -0.09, 330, 337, 334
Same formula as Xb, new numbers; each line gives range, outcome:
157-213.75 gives 390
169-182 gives 383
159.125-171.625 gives 305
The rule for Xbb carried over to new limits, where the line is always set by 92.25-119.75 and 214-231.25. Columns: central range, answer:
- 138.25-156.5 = -0.71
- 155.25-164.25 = 1.18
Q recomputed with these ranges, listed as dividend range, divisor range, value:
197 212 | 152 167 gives 1.18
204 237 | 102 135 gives 1.05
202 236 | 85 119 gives 0.83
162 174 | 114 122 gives 0.66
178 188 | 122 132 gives 1.89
